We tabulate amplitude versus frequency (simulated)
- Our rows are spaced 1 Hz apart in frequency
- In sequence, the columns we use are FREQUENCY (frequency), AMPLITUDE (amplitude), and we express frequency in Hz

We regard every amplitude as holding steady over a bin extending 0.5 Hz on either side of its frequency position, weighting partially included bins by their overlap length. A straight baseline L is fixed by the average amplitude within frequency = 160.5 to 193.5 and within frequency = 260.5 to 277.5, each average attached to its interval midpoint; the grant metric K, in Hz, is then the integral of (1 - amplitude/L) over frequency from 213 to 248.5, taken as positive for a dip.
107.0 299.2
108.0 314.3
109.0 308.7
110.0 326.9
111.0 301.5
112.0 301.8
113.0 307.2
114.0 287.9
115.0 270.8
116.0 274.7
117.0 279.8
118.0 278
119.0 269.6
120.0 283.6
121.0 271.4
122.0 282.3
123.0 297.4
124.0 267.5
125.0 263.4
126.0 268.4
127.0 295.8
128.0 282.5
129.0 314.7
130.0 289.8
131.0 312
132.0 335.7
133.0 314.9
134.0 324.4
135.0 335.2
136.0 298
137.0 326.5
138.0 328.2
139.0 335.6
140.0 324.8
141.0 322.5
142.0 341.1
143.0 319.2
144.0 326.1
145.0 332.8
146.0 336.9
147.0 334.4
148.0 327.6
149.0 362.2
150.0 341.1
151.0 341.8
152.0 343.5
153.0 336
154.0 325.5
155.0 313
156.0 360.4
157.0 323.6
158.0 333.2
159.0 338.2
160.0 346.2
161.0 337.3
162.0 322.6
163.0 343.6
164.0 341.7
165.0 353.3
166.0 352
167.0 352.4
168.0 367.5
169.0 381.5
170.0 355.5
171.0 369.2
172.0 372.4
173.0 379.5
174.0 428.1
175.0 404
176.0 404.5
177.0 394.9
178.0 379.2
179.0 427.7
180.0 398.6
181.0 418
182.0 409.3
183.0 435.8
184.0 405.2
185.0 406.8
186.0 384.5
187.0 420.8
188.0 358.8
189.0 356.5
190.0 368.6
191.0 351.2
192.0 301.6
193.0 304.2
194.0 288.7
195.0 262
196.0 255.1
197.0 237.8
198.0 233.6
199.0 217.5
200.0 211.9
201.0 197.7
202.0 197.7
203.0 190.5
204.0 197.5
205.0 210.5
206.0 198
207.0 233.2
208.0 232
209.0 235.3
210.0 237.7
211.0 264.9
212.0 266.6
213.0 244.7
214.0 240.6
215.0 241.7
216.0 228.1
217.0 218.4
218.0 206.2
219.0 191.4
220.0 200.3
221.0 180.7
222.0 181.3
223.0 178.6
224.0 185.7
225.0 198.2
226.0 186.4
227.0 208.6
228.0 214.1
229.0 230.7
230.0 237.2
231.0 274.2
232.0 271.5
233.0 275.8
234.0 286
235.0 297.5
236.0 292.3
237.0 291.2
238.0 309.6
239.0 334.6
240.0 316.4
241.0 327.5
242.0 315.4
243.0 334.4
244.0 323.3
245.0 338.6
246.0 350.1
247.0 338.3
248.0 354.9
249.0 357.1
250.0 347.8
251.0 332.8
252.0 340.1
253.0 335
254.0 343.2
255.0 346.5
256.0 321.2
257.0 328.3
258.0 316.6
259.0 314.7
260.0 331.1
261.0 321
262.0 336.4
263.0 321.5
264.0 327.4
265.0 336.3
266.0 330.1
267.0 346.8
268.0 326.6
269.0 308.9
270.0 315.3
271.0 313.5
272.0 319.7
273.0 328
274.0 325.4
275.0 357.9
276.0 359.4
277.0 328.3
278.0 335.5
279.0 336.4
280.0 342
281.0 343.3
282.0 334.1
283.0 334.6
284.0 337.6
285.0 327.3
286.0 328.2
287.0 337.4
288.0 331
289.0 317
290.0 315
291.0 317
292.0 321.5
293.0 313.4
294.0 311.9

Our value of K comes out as 8.8 Hz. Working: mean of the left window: 375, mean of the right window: 330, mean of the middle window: 261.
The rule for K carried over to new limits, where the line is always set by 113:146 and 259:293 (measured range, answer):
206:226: 6.31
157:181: -4.58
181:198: -1.74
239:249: -0.33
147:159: -1.19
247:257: -0.49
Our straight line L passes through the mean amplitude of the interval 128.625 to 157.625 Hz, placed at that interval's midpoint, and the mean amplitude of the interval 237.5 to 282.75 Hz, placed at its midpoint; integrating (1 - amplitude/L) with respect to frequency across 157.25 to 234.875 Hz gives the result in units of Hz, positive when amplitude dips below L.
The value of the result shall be 8.4 Hz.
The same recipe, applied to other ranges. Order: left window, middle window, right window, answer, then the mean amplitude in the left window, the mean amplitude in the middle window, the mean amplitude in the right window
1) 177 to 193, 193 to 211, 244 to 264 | 6.96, 386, 229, 335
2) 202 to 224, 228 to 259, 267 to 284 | -4.56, 217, 314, 332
